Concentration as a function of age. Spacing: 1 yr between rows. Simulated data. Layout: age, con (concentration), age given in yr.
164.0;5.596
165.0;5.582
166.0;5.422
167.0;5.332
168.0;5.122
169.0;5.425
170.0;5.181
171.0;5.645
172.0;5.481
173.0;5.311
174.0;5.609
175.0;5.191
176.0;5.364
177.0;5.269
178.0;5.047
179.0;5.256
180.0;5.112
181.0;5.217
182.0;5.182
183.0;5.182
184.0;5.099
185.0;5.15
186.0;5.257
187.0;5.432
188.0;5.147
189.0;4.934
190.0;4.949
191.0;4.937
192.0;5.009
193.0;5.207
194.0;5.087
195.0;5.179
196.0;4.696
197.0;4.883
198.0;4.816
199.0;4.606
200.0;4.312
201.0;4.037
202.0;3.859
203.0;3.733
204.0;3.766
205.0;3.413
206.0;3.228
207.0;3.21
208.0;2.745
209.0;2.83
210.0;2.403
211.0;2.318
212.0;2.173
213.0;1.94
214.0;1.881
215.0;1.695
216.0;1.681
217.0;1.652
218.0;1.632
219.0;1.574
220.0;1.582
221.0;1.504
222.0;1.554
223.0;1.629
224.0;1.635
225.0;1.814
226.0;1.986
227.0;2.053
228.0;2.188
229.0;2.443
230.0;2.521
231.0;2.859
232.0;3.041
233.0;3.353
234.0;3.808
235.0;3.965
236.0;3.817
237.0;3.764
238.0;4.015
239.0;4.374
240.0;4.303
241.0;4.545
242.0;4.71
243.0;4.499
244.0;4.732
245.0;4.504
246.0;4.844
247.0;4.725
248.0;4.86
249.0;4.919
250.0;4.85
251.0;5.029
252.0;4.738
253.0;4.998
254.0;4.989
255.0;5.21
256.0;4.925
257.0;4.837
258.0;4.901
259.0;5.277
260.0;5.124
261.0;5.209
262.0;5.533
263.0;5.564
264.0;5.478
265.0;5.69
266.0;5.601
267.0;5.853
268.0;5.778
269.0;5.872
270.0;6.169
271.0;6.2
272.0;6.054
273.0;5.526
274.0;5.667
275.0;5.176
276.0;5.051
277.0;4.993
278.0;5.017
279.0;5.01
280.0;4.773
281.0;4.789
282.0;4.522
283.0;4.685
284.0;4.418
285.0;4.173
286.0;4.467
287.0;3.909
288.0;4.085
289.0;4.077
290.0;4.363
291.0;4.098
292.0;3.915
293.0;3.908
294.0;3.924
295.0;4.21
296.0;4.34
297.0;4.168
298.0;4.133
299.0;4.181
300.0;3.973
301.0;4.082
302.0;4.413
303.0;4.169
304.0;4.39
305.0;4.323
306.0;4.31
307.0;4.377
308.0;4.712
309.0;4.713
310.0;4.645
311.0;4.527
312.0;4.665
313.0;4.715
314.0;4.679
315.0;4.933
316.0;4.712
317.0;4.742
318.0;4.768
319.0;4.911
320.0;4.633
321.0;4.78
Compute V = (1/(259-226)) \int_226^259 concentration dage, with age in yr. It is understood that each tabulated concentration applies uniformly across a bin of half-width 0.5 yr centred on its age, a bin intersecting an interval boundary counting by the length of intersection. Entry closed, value 4.15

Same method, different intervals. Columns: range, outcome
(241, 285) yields 5.13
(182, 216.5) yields 3.98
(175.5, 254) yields 3.81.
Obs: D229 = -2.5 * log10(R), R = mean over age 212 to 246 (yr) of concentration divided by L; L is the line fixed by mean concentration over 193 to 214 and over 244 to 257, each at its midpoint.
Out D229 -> 0.47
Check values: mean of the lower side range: 3.66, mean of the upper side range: 4.88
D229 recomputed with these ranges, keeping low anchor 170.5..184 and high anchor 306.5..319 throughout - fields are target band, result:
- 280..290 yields 0.11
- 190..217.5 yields 0.41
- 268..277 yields -0.17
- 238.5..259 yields 0.04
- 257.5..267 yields -0.10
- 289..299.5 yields 0.16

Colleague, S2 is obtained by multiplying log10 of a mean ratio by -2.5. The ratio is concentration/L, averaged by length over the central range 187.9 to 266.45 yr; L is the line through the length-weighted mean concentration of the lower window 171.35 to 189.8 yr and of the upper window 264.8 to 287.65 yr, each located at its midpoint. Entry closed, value 0.34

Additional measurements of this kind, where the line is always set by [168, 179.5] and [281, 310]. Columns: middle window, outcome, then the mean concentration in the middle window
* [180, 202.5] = 0.056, 4.92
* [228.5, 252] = 0.152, 4.12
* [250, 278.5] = -0.182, 5.36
